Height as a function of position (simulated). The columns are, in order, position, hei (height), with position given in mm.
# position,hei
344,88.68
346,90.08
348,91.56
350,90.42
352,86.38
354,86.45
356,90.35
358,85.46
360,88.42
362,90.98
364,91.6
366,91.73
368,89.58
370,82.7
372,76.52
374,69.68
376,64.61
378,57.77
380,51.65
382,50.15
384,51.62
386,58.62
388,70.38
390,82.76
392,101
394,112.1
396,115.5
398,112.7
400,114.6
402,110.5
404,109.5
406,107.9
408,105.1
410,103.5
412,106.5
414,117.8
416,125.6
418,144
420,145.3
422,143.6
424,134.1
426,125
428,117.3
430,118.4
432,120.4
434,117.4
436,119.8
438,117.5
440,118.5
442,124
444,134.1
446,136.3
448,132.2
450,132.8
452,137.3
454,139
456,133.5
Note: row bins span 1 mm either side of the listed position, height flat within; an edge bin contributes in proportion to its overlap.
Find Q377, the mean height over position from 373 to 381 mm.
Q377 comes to 60.9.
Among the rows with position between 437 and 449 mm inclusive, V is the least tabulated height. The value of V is 117.5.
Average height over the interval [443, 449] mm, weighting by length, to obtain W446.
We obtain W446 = 134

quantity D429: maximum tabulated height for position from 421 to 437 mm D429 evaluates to 143.6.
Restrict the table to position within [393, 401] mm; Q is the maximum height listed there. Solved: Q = 115.5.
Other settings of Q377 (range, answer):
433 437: 119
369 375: 76.3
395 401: 114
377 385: 52.8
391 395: 107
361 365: 91.3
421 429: 130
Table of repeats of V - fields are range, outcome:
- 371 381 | 51.65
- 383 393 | 51.62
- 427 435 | 117.3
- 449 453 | 132.8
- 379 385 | 50.15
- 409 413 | 103.5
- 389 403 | 82.76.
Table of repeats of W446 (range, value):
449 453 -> 135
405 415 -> 108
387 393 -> 84.7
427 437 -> 119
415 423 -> 140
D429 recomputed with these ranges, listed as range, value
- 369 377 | 82.7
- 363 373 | 91.73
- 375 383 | 64.61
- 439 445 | 134.1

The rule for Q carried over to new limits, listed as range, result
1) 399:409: 114.6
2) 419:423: 145.3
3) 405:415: 117.8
